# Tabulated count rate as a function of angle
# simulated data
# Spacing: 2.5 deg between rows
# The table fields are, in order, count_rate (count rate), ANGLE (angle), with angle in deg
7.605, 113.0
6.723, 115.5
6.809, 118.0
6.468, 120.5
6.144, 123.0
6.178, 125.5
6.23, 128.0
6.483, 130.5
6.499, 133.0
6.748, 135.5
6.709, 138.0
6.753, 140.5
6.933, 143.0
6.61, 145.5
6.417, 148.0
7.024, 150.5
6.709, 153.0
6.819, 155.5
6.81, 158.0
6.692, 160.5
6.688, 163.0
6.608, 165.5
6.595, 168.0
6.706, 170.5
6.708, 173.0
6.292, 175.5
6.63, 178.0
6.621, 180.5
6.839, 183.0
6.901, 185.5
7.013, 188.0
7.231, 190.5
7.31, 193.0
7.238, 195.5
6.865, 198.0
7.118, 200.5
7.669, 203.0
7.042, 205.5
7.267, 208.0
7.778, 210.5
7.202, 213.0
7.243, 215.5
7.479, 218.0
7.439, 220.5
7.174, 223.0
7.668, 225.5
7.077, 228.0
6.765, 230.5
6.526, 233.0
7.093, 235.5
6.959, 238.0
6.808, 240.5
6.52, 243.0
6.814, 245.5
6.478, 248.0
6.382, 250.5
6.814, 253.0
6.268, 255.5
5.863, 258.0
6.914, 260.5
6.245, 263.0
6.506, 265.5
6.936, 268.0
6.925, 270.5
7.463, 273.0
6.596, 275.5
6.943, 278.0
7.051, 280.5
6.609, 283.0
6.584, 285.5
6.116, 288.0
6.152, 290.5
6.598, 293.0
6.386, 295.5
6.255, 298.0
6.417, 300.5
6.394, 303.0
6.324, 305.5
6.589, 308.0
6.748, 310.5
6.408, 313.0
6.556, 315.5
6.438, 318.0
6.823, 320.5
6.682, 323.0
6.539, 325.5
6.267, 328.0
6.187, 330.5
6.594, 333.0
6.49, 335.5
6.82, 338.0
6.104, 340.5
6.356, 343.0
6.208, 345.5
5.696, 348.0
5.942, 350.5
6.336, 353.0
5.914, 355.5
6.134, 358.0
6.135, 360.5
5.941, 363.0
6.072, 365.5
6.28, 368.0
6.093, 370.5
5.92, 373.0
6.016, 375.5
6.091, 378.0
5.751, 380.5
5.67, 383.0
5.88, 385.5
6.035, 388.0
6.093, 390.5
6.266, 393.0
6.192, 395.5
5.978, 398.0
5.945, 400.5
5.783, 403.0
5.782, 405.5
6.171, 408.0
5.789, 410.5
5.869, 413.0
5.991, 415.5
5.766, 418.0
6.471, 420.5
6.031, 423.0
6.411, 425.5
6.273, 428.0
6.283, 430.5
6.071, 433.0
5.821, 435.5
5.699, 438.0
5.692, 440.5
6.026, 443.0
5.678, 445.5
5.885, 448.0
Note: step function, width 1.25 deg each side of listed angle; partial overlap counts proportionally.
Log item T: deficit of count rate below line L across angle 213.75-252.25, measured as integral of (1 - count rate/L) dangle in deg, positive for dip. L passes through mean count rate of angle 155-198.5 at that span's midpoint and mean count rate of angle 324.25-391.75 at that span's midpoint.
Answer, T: -2.1 deg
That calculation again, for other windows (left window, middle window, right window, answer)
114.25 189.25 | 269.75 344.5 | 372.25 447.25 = -3.6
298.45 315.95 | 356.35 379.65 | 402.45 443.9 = 0.6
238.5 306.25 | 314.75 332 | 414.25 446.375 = -0.3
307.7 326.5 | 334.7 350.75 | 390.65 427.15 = 0.5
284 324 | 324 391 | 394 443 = 1.2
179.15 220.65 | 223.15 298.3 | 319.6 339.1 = 2.1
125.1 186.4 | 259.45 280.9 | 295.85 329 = -1.0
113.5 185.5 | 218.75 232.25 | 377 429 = -1.6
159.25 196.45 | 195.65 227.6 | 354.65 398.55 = -3.1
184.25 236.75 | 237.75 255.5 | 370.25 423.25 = 0.8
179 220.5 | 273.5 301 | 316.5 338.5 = 0.8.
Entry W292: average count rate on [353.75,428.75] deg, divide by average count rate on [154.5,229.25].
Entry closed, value 0.86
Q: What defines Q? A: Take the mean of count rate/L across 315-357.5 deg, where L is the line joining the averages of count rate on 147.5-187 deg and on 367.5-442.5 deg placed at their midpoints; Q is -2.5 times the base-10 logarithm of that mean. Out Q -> -0.024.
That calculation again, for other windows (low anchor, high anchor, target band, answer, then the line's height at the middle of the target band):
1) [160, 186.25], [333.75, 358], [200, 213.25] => -0.12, 6.57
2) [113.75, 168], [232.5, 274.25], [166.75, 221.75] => -0.06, 6.65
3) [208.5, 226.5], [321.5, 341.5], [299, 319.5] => 0.03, 6.65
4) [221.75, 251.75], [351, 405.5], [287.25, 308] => 0.02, 6.5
